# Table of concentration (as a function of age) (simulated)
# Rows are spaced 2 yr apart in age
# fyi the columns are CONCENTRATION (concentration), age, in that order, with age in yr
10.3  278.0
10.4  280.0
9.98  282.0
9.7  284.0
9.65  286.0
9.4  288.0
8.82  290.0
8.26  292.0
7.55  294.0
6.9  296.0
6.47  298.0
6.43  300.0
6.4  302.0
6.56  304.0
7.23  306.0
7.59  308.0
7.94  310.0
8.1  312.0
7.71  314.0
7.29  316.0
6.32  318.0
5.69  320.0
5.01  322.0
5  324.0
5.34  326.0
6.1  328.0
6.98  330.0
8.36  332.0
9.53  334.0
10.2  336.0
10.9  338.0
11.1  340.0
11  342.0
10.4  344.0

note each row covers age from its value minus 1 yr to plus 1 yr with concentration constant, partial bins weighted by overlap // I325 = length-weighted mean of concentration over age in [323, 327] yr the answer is 5.17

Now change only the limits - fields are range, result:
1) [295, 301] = 6.6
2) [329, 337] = 8.77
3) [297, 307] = 6.62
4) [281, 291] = 9.51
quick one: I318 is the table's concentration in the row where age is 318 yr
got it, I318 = 6.32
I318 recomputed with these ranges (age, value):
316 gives 7.29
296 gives 6.9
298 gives 6.47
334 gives 9.53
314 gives 7.71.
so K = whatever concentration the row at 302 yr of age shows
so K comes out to 6.4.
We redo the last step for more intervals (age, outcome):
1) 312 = 8.1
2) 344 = 10.4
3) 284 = 9.7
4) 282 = 9.98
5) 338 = 10.9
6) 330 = 6.98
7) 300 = 6.43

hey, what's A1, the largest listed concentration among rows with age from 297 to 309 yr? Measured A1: 7.59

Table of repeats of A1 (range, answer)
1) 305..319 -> 8.1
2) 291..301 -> 8.26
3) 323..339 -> 10.9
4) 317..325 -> 6.32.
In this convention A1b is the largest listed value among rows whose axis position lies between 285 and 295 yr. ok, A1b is 9.65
